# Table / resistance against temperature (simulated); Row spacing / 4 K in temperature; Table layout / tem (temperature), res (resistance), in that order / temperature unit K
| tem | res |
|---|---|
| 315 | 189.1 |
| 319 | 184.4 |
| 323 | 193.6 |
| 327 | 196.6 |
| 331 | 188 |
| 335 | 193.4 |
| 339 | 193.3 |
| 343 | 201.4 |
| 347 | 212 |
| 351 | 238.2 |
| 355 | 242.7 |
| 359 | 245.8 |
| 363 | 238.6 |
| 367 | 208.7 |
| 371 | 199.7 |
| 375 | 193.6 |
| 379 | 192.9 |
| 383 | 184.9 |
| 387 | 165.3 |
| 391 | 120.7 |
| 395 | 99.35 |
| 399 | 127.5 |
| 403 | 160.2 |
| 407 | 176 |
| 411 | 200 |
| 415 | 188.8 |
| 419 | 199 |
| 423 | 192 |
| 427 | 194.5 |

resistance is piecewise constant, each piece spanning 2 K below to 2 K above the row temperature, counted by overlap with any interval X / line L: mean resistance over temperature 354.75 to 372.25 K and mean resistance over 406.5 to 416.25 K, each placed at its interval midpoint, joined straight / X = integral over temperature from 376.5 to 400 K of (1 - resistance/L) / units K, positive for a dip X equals 6.58 K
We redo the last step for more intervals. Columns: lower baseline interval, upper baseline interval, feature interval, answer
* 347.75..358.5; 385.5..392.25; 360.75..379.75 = -1.5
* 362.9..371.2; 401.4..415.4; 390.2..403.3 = 4.6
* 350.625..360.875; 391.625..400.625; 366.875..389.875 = -2.3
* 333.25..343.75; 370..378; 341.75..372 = -4.5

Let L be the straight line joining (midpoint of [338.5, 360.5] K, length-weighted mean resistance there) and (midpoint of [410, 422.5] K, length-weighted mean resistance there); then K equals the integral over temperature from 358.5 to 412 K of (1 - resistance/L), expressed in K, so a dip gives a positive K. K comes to 8.15 K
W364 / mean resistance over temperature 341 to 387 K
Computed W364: 212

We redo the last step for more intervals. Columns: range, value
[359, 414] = 177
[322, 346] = 195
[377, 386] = 186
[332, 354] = 208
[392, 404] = 126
